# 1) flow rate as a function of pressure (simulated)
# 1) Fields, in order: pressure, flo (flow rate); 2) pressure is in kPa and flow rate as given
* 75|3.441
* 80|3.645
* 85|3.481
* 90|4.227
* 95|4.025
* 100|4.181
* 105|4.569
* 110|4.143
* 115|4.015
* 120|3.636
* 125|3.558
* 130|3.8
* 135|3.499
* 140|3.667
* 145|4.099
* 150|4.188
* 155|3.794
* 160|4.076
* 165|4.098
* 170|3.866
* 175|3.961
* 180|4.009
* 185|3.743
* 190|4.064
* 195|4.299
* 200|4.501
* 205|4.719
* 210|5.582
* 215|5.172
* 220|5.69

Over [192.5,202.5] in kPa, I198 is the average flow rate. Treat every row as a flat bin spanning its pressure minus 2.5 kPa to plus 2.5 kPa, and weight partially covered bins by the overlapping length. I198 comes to 4.4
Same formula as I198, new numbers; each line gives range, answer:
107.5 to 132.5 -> 3.83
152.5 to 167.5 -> 3.99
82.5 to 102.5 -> 3.98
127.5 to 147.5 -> 3.77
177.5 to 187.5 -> 3.88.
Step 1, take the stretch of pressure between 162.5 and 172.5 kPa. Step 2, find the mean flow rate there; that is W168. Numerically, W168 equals 3.98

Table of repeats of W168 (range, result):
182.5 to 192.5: 3.9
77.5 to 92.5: 3.78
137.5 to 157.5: 3.94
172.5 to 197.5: 4.02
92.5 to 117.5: 4.19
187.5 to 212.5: 4.63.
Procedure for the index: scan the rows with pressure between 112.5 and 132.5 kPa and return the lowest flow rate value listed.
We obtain 3.558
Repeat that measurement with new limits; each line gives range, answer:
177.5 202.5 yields 3.743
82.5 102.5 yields 3.481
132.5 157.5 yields 3.499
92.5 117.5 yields 4.015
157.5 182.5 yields 3.866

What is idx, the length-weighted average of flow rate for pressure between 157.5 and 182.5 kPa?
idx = 4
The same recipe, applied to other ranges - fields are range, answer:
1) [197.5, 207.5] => 4.61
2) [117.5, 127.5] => 3.6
